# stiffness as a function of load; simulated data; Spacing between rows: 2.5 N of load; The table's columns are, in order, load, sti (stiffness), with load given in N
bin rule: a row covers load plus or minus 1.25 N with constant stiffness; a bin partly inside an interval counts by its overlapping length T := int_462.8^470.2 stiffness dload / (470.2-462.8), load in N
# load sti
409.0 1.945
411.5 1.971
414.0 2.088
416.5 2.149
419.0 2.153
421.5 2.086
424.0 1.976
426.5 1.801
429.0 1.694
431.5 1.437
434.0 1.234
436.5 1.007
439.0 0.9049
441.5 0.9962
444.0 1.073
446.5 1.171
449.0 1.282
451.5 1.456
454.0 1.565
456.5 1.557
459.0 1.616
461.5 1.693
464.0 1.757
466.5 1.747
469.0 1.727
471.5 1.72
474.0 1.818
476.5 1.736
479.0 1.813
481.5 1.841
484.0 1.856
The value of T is 1.74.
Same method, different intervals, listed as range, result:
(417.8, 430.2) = 1.94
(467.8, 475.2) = 1.75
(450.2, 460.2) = 1.55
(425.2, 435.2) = 1.55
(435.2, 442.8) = 0.972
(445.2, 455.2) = 1.37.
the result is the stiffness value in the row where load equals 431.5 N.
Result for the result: 1.437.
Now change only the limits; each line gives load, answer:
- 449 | 1.282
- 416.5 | 2.149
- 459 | 1.616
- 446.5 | 1.171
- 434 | 1.234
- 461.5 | 1.693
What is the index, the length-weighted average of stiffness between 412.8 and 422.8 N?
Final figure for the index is 2.12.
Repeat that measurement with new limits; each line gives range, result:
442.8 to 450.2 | 1.18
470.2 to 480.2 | 1.77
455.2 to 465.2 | 1.65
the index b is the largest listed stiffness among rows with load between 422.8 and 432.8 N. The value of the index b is 1.976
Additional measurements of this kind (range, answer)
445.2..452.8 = 1.456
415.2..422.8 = 2.153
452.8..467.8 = 1.757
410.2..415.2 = 2.088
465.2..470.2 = 1.747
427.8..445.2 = 1.694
